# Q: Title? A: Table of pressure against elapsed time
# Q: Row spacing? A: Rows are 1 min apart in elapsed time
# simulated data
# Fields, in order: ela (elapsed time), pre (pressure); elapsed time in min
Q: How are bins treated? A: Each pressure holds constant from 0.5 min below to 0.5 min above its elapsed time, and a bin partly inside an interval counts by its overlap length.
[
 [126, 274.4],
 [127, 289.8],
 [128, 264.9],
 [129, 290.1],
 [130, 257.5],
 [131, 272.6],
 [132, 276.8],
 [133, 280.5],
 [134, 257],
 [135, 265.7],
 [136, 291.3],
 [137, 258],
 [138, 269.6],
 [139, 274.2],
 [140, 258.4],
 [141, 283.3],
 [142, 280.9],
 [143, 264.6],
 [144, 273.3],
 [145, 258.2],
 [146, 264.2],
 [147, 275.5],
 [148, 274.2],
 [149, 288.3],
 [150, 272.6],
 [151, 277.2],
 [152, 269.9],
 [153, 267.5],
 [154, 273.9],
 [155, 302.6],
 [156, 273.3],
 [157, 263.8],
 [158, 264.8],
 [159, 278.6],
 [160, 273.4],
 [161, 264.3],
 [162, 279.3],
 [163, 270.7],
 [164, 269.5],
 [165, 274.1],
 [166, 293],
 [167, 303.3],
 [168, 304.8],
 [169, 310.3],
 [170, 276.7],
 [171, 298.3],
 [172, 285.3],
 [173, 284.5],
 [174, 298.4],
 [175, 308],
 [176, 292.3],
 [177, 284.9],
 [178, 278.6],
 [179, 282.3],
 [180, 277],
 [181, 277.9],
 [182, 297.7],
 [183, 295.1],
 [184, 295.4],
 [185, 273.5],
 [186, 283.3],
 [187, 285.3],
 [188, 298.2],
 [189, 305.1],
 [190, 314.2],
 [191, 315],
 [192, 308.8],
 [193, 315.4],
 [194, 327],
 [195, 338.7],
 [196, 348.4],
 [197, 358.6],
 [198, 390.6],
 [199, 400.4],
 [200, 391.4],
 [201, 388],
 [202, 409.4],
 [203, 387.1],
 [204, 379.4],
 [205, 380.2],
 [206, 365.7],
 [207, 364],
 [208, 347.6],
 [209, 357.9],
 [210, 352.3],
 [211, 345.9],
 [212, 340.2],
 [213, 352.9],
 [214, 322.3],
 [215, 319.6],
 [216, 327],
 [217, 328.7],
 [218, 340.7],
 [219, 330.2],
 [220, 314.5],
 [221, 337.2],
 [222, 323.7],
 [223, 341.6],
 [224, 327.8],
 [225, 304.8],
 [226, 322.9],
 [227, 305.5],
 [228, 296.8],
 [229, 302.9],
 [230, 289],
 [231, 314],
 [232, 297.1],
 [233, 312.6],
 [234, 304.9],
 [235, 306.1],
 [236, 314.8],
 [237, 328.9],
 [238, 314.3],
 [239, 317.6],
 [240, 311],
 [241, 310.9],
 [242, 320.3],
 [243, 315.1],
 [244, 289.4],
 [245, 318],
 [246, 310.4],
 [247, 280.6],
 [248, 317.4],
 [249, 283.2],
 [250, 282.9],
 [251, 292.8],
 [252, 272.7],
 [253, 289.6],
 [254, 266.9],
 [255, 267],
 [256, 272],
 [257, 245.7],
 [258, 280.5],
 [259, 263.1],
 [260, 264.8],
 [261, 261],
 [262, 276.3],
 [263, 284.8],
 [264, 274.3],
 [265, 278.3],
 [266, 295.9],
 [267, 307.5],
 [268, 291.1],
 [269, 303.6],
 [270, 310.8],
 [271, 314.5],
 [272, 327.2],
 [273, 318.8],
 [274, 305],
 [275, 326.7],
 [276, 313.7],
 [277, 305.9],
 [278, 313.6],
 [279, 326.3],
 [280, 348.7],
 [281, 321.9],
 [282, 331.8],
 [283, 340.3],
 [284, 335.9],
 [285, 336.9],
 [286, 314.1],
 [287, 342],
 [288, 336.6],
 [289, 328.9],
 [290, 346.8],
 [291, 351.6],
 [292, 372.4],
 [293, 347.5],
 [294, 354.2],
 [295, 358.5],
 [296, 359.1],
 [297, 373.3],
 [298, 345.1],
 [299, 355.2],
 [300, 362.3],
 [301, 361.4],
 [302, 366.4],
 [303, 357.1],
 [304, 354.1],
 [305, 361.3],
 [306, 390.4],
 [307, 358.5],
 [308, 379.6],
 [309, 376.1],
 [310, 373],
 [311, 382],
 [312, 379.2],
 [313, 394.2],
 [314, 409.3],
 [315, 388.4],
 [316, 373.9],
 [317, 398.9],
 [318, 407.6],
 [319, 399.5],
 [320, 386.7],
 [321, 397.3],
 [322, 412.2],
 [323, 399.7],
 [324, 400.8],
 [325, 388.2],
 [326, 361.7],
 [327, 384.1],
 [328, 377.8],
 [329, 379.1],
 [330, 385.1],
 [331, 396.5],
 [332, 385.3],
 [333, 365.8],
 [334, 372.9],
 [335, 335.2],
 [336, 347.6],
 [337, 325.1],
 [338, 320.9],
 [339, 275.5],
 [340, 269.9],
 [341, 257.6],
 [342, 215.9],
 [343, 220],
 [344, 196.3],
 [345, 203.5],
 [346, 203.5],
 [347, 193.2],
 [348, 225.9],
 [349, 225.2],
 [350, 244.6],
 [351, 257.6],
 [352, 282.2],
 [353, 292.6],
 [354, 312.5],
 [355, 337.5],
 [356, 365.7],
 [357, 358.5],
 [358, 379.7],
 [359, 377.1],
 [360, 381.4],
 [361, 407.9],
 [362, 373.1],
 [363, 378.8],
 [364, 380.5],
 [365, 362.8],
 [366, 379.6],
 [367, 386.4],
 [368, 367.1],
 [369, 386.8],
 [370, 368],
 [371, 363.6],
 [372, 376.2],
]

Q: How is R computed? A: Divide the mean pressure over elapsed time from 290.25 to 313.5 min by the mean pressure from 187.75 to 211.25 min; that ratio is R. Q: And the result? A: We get 1.03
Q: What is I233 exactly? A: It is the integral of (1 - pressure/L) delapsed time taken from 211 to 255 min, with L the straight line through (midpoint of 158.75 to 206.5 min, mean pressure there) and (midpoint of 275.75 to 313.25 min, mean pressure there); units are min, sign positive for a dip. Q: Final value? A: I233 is 2.5 min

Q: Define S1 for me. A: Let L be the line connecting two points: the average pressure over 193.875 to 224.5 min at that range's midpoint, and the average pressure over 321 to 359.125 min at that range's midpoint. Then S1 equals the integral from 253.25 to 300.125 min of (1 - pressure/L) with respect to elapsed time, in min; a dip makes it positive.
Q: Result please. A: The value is 2.6 min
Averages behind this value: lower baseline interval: 353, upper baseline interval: 317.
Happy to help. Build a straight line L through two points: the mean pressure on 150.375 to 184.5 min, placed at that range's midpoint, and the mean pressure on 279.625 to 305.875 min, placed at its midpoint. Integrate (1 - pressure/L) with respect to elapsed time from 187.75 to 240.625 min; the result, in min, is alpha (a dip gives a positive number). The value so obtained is -4.7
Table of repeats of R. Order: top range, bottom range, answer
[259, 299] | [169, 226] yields 0.99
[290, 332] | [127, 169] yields 1.37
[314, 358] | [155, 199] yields 1.10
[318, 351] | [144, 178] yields 1.14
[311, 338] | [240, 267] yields 1.33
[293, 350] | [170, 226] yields 1.05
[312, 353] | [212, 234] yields 1.03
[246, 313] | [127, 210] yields 1.08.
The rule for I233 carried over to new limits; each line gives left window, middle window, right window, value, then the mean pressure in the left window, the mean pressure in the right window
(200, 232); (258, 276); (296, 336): 3.2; 340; 378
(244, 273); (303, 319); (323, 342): -2.4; 287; 349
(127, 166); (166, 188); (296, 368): -0.4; 273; 346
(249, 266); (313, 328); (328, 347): -4.9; 274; 302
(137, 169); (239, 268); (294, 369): 2.6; 276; 346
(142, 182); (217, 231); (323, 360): -1.3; 280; 314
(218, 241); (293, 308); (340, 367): -2.6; 315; 302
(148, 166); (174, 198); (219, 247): -1.2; 275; 313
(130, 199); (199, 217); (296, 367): -3.5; 288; 345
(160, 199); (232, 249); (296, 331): 1.4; 300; 380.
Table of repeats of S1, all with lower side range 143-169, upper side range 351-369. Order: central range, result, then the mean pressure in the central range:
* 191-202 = -2.41 min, 357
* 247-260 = 1.57 min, 277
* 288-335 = -4.92 min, 374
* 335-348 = 3.56 min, 255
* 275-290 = -0.08 min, 329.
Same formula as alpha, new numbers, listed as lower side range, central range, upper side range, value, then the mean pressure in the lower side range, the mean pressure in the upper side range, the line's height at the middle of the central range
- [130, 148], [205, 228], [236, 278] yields -3.86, 271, 296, 287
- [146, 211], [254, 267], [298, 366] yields 2.16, 308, 344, 327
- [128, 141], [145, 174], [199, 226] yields 1.63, 271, 350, 296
